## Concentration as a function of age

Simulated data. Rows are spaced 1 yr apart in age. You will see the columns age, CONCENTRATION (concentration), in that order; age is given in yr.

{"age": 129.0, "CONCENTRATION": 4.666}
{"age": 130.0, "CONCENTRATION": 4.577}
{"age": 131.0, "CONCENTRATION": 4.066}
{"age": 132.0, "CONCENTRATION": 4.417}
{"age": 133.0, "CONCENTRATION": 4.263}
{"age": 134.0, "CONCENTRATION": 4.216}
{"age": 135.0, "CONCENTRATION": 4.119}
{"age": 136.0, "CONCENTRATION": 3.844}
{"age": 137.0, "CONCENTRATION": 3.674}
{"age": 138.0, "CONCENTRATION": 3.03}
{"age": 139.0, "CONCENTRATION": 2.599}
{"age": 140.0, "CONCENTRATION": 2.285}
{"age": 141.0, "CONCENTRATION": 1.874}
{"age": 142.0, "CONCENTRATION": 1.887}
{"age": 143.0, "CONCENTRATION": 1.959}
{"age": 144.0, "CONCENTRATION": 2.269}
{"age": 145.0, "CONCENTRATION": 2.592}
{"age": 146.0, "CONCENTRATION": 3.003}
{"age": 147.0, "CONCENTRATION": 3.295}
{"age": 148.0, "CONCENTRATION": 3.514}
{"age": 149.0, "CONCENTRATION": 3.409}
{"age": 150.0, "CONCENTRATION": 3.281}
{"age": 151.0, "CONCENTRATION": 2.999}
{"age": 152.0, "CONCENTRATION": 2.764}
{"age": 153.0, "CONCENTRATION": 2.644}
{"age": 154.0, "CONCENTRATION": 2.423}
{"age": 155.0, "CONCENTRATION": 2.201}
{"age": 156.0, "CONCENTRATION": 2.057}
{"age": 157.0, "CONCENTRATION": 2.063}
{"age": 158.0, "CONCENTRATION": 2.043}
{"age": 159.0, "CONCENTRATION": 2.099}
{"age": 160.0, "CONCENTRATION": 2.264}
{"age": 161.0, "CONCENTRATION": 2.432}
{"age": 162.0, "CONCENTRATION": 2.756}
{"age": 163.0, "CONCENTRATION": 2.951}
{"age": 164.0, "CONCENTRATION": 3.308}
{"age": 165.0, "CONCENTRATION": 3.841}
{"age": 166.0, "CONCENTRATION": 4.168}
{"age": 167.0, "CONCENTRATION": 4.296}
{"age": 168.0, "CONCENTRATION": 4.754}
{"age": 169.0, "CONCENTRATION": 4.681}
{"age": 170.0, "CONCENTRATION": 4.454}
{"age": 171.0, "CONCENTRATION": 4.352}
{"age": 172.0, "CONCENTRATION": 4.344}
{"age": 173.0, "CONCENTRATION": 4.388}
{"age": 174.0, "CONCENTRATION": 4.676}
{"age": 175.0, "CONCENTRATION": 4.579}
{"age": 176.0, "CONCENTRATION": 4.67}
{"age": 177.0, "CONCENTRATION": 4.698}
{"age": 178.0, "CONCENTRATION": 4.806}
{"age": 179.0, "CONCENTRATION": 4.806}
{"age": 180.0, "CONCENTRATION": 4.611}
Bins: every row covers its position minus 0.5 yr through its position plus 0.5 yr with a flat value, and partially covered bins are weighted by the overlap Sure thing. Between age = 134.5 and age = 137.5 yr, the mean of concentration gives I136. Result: 3.88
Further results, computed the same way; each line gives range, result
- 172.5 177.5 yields 4.6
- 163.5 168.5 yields 4.07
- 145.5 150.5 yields 3.3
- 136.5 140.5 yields 2.9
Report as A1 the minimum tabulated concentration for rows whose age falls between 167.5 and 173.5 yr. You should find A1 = 4.344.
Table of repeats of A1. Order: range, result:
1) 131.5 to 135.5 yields 4.119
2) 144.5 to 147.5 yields 2.592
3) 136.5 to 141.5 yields 1.874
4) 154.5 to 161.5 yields 2.043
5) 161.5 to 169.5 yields 2.756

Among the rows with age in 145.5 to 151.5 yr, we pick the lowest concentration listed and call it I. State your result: 2.999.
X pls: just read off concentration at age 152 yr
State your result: 2.764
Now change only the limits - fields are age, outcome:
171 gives 4.352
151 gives 2.999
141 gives 1.874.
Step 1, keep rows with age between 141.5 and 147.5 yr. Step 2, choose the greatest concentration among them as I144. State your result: 3.295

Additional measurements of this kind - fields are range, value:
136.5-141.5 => 3.674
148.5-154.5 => 3.409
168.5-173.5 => 4.681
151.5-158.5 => 2.764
